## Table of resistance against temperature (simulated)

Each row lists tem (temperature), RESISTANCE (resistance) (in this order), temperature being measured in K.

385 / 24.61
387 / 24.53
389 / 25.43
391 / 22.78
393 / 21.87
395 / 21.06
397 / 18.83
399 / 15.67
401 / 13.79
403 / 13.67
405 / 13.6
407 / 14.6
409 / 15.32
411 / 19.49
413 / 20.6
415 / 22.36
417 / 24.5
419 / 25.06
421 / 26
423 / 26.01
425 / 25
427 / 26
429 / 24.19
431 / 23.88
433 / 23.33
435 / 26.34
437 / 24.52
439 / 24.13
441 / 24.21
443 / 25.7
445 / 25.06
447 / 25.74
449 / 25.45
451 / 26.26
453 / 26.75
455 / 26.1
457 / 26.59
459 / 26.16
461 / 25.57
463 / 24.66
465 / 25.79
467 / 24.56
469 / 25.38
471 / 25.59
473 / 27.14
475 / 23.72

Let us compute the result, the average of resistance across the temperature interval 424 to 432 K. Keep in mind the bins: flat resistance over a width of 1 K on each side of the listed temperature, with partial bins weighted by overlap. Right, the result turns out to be 24.8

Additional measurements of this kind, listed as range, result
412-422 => 23.7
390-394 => 22.3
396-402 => 16.1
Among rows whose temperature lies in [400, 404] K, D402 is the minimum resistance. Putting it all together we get 13.67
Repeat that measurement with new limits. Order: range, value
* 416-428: 24.5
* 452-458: 26.1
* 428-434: 23.33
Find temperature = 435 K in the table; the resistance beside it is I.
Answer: 26.34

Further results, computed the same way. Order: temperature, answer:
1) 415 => 22.36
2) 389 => 25.43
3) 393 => 21.87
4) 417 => 24.5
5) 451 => 26.26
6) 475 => 23.72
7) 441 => 24.21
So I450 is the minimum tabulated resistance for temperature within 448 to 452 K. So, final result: 25.45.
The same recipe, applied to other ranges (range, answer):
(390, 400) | 15.67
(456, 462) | 25.57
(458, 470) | 24.56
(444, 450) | 25.06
